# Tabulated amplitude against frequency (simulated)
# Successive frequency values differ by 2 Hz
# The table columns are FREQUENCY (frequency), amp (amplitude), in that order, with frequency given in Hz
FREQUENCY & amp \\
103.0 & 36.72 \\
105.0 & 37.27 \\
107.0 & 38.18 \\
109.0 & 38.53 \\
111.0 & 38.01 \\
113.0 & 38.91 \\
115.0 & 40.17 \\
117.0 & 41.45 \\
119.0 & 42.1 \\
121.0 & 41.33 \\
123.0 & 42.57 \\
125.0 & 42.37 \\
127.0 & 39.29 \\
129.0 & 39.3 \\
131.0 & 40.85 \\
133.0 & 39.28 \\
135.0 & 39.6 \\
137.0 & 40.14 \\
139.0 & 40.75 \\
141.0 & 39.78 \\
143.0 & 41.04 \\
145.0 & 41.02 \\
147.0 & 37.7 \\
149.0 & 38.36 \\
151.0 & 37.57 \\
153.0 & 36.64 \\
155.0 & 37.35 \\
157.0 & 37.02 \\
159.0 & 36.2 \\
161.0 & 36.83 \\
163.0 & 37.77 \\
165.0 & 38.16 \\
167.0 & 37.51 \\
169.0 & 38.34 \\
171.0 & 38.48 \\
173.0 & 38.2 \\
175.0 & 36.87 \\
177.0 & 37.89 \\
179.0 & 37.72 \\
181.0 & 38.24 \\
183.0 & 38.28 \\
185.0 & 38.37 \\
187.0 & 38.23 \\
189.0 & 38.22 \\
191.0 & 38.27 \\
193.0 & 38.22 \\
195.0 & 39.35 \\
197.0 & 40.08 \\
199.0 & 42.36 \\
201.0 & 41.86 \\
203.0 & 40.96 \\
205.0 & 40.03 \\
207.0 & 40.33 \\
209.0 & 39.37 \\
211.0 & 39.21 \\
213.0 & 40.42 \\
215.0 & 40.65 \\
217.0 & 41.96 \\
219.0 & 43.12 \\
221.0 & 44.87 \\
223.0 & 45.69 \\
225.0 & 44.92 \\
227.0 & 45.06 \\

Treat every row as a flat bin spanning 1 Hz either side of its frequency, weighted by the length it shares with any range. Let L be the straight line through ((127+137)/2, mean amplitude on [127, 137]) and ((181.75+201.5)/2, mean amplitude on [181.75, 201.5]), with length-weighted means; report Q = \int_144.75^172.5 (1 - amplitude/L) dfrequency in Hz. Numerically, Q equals 1.3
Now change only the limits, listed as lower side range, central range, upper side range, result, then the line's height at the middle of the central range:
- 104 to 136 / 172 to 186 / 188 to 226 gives 0.9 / 40.7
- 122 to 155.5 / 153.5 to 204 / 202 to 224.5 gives 2.8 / 40.7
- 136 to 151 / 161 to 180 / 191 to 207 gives 1.0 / 40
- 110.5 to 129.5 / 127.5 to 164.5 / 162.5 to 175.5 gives 0.5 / 39.2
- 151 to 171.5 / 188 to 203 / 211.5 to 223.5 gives 0.3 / 40.5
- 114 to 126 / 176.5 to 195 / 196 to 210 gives 1.2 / 40.9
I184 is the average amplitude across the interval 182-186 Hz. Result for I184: 38.3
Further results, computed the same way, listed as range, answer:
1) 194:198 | 39.7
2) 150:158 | 37.1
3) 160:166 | 37.6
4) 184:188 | 38.3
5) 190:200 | 39.7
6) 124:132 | 40.5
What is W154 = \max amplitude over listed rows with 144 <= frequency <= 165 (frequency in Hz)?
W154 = 41.02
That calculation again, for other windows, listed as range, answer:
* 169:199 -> 42.36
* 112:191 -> 42.57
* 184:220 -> 43.12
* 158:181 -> 38.48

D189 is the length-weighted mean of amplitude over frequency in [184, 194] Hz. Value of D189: 38.3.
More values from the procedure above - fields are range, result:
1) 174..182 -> 37.7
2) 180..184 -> 38.3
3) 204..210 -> 39.9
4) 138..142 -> 40.3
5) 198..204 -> 41.7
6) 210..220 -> 41.1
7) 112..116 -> 39.5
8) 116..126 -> 42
